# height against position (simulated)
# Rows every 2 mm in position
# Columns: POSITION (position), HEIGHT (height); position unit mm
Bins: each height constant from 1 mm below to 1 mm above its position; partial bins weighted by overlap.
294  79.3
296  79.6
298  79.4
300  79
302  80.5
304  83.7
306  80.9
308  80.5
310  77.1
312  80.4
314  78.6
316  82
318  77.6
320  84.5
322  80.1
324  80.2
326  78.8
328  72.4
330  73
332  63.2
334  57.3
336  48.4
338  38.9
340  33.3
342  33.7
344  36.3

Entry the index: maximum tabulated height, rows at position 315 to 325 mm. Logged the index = 84.5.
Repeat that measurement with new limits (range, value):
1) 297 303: 80.5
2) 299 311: 83.7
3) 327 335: 73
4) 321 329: 80.2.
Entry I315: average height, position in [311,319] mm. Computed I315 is 79.7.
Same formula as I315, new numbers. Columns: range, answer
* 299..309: 80.9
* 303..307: 82.3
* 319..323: 82.3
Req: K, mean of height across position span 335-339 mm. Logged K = 43.6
